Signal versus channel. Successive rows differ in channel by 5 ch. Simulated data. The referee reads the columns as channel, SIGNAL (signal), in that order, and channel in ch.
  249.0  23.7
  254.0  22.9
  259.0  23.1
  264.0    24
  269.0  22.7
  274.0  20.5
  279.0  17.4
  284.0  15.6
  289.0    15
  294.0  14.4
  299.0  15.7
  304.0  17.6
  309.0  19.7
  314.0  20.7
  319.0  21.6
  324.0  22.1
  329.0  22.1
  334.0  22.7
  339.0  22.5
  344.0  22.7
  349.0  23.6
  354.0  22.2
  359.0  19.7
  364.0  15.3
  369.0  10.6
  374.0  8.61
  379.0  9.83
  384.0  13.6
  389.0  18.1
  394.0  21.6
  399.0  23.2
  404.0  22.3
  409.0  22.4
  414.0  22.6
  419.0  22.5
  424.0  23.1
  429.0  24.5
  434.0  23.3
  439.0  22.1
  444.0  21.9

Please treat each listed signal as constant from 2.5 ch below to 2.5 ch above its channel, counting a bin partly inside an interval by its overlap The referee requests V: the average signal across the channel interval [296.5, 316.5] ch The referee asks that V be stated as 18.4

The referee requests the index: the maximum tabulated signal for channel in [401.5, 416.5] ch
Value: 22.6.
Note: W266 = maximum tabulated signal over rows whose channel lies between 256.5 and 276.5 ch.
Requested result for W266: 24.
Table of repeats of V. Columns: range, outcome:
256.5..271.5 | 23.3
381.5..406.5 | 19.8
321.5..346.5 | 22.4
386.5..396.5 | 19.9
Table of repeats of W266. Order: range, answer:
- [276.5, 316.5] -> 20.7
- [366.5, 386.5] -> 13.6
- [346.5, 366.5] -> 23.6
